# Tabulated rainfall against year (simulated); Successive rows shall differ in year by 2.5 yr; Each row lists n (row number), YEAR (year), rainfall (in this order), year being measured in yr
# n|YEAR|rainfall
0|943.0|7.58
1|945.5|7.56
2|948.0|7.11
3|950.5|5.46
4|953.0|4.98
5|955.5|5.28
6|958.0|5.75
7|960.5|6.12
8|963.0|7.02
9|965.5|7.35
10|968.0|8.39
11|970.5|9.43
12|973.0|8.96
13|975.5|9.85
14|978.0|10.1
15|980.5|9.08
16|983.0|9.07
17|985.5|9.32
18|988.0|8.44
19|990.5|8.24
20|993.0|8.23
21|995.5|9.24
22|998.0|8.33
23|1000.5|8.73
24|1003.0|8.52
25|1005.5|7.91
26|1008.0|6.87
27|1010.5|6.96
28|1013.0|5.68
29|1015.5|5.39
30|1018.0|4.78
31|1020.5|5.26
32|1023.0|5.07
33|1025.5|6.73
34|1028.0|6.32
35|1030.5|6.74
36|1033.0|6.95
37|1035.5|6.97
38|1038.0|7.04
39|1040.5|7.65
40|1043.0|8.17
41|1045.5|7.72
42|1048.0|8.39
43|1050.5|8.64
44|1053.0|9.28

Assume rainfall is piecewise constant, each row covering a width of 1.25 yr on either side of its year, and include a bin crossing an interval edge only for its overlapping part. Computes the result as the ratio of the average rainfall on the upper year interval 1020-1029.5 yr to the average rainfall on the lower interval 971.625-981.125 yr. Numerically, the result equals 0.6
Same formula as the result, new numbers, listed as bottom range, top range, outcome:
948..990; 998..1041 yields 0.86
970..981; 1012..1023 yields 0.55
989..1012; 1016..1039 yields 0.76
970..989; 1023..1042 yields 0.73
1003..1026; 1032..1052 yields 1.25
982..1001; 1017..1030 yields 0.66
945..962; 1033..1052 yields 1.30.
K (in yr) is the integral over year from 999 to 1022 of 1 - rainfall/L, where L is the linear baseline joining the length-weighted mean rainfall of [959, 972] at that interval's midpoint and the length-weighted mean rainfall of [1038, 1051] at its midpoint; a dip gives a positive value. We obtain 3.4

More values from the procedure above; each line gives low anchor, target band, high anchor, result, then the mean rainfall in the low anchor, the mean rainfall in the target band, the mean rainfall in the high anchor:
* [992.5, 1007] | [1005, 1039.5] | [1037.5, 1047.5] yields 7.6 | 8.48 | 6.31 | 7.75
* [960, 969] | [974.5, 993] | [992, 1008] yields -2.9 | 7.28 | 9.09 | 8.37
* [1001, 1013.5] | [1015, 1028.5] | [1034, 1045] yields 3.4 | 7.37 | 5.56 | 7.46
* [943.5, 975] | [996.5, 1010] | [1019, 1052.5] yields -1.9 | 7.03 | 8.03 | 7.08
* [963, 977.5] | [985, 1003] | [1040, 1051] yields -0.2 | 8.71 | 8.61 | 8.11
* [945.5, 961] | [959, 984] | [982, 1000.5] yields -4.2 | 5.91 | 8.5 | 8.69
